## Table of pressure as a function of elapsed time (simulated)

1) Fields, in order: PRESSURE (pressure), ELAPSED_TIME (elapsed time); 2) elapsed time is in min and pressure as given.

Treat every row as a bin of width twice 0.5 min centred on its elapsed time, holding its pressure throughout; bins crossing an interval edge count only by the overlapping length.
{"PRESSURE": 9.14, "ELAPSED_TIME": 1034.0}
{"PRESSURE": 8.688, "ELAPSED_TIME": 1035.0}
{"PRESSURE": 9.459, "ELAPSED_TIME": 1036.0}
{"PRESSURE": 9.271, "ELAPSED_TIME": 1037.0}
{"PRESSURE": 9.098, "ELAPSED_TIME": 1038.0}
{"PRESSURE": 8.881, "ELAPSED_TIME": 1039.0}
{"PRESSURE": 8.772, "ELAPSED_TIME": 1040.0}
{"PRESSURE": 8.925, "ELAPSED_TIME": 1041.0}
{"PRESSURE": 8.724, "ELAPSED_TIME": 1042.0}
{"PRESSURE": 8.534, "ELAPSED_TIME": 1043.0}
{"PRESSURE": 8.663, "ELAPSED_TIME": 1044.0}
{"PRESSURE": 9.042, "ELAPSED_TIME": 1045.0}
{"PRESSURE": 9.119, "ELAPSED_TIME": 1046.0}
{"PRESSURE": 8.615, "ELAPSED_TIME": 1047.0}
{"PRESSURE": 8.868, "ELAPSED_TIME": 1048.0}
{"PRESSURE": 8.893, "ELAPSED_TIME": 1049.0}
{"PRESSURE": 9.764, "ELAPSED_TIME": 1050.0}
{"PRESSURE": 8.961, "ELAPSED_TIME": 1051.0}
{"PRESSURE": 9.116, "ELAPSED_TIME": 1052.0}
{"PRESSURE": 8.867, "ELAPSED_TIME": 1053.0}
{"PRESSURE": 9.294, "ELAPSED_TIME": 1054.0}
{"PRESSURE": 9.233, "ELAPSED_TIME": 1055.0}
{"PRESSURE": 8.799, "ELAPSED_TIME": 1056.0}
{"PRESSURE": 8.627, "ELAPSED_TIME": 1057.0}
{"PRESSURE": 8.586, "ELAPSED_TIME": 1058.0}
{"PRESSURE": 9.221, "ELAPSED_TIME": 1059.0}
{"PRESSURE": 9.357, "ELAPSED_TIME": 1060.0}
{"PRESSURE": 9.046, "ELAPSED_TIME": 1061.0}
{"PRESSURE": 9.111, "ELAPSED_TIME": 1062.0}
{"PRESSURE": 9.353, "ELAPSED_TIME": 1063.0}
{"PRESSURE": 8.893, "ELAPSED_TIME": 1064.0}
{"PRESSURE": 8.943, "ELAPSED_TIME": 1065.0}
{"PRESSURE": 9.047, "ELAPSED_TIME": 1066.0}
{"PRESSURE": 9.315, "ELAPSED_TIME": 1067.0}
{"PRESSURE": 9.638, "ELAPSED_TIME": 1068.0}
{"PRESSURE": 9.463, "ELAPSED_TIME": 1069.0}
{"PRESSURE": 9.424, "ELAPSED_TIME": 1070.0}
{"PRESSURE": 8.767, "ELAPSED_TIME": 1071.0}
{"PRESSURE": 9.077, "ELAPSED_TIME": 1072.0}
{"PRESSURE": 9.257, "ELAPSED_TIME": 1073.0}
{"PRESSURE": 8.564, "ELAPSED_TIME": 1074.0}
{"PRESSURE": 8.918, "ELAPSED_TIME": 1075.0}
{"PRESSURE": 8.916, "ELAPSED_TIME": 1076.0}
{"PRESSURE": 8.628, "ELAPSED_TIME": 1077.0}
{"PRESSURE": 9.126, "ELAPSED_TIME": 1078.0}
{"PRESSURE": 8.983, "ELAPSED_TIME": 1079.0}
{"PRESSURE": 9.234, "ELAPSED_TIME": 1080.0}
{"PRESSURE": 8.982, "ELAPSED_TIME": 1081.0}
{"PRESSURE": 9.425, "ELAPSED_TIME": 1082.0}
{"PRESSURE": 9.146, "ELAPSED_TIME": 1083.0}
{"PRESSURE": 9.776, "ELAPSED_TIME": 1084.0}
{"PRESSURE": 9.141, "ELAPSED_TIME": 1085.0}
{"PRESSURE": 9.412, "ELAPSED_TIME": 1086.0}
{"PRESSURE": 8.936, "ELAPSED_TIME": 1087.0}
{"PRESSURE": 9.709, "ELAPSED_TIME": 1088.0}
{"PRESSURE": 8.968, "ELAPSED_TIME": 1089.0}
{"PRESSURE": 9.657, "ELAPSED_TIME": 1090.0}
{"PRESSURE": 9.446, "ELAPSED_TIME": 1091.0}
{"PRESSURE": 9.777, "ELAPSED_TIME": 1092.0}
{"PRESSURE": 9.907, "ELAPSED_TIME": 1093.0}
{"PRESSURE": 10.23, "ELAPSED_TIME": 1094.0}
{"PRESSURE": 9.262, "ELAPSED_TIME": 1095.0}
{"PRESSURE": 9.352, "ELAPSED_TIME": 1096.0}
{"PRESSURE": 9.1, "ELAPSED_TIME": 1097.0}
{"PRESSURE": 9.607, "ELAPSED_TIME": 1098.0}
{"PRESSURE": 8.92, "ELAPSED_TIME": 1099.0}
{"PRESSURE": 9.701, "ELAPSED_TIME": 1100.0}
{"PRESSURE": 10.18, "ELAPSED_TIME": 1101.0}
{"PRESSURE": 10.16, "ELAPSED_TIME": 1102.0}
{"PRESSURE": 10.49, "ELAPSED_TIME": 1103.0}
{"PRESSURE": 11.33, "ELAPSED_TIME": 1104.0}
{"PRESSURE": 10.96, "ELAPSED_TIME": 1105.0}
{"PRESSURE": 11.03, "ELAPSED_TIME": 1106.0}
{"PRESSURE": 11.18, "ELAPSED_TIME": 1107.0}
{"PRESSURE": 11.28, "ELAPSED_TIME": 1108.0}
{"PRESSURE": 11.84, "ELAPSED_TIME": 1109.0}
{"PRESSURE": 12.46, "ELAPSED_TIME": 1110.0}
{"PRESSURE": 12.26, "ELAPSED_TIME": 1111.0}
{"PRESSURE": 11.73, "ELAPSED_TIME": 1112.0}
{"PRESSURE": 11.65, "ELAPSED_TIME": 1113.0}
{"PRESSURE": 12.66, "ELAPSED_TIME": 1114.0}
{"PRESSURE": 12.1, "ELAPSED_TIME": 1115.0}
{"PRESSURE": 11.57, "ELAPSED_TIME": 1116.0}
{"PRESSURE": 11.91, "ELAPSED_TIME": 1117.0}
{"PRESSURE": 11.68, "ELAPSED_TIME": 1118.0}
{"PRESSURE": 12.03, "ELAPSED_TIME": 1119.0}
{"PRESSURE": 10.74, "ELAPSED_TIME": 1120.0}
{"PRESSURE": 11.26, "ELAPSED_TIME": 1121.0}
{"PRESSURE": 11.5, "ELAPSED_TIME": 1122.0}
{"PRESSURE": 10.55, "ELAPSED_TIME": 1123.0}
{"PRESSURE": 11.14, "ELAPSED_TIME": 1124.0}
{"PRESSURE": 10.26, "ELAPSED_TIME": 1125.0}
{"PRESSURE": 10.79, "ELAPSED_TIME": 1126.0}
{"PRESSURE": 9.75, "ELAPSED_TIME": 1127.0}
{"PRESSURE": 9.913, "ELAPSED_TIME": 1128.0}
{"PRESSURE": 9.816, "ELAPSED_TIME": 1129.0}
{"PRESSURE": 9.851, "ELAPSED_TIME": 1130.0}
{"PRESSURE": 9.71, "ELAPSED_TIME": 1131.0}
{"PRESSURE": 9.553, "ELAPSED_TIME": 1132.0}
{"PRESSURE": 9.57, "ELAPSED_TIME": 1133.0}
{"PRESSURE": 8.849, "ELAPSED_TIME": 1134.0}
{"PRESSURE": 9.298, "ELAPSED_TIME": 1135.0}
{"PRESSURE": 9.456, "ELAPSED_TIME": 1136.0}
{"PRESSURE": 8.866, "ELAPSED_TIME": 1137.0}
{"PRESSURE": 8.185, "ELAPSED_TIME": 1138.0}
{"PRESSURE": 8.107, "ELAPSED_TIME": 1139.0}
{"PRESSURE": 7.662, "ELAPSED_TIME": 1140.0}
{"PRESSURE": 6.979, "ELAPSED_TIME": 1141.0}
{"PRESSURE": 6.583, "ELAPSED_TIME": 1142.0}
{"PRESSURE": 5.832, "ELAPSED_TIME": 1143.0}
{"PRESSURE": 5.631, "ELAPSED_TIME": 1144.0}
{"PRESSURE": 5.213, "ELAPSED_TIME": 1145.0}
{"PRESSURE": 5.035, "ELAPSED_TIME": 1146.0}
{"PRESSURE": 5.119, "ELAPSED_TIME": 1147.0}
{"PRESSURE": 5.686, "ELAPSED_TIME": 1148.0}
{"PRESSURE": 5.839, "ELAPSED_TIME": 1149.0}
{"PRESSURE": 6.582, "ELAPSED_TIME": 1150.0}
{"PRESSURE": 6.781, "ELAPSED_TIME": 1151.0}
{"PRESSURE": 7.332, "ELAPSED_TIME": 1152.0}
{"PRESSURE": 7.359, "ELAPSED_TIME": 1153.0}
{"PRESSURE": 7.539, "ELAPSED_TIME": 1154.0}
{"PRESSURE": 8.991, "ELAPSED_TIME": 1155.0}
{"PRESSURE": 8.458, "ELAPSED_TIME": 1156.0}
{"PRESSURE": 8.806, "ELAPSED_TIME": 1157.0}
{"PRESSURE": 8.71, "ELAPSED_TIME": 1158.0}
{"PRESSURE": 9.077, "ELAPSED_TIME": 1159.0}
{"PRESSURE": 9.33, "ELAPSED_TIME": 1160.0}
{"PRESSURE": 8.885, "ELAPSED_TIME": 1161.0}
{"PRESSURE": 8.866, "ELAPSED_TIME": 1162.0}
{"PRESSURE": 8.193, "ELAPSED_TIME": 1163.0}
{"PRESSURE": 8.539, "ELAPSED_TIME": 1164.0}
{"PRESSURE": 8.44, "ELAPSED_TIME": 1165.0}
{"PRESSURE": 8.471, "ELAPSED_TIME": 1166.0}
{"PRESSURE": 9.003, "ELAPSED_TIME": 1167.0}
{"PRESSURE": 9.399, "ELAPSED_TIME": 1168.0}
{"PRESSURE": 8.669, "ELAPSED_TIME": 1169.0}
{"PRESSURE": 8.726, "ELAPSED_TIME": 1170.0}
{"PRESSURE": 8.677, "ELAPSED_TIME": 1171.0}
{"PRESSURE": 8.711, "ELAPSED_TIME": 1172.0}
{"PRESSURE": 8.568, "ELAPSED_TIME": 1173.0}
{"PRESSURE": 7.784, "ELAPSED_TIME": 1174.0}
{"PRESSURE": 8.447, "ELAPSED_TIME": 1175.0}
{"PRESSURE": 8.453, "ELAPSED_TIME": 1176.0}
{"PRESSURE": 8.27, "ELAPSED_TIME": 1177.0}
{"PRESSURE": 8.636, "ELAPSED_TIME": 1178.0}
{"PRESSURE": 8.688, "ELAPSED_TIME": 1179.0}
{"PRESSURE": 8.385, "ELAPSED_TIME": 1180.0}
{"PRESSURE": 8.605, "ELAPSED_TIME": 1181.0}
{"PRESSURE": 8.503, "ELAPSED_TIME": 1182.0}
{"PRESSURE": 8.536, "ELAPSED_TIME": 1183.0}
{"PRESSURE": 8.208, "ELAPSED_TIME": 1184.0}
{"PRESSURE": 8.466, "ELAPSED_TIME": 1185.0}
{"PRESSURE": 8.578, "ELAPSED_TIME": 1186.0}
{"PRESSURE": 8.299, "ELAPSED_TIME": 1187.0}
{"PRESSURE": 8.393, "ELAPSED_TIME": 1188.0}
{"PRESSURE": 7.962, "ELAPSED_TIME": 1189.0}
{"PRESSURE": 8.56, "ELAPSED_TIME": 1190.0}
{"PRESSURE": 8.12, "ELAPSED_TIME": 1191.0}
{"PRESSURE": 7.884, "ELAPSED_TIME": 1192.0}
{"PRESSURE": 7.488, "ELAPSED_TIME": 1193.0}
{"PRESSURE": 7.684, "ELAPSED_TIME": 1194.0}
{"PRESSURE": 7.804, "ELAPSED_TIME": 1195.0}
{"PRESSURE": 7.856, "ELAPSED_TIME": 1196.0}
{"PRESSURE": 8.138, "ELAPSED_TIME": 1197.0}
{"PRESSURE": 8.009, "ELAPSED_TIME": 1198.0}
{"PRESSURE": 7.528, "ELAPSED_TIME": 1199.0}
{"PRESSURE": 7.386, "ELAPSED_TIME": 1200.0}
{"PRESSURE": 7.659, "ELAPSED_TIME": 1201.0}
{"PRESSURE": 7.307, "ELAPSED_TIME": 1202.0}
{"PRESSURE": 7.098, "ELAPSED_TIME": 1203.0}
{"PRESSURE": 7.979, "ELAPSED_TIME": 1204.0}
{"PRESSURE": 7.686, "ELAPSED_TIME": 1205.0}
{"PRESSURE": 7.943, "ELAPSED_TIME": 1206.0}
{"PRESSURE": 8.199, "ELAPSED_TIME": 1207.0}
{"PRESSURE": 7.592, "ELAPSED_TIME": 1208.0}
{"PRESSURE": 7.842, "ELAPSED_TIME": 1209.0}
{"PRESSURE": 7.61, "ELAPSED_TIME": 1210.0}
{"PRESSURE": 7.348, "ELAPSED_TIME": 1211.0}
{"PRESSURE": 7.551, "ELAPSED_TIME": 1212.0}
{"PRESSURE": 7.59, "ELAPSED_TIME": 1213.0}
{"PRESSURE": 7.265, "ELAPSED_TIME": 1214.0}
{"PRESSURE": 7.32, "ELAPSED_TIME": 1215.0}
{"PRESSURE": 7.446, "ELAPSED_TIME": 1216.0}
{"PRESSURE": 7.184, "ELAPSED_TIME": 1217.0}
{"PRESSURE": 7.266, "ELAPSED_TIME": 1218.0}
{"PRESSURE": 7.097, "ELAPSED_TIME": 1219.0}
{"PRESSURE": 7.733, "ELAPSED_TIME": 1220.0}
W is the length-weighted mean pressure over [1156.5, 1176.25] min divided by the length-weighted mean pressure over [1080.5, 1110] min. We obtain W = 0.9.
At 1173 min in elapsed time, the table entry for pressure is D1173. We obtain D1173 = 8.568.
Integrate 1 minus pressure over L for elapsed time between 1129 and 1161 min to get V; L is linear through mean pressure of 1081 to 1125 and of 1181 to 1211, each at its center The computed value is 5.4 min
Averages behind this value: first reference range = 10.5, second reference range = 7.94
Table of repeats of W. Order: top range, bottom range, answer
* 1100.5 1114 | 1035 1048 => 1.27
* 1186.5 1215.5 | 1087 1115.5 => 0.74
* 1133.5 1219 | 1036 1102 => 0.86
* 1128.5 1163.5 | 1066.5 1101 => 0.85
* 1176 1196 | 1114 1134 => 0.77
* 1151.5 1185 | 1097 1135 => 0.79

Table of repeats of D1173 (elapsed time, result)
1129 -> 9.816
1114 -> 12.66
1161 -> 8.885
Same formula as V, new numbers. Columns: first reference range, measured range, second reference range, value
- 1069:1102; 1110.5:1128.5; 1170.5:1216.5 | -4.9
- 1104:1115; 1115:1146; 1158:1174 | 3.8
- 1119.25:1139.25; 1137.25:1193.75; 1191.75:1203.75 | 4.6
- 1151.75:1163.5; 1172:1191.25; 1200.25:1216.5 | -0.8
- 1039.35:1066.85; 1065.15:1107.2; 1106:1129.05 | 2.8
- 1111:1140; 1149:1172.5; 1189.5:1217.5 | 2.1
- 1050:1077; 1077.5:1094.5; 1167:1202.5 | -0.9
